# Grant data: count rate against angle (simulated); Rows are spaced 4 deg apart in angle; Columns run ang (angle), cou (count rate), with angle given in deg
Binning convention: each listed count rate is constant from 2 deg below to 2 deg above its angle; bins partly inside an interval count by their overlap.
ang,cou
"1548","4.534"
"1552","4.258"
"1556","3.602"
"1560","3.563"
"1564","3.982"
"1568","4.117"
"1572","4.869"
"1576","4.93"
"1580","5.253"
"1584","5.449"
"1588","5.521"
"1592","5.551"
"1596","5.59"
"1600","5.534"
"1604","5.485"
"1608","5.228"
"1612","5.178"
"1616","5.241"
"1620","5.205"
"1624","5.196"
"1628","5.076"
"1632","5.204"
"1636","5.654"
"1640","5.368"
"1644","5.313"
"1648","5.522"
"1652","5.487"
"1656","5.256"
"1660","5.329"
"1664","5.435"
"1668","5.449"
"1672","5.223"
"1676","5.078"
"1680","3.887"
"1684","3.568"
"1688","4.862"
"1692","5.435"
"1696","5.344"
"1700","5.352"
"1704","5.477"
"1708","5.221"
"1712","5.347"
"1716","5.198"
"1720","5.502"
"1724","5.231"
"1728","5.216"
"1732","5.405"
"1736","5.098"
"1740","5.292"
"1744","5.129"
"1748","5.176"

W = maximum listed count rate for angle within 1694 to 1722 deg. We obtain 5.502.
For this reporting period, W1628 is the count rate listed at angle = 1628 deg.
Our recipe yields 5.076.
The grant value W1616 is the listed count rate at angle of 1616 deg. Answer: 5.241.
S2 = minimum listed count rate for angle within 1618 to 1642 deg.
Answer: 5.076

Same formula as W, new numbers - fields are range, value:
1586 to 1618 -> 5.59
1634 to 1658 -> 5.654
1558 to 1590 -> 5.521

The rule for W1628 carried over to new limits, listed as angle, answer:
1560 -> 3.563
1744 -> 5.129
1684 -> 3.568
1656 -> 5.256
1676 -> 5.078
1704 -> 5.477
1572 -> 4.869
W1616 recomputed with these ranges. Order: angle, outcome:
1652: 5.487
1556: 3.602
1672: 5.223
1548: 4.534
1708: 5.221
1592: 5.551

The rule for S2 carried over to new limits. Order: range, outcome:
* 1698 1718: 5.198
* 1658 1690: 3.568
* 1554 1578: 3.563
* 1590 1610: 5.228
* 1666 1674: 5.223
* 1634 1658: 5.256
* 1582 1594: 5.449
